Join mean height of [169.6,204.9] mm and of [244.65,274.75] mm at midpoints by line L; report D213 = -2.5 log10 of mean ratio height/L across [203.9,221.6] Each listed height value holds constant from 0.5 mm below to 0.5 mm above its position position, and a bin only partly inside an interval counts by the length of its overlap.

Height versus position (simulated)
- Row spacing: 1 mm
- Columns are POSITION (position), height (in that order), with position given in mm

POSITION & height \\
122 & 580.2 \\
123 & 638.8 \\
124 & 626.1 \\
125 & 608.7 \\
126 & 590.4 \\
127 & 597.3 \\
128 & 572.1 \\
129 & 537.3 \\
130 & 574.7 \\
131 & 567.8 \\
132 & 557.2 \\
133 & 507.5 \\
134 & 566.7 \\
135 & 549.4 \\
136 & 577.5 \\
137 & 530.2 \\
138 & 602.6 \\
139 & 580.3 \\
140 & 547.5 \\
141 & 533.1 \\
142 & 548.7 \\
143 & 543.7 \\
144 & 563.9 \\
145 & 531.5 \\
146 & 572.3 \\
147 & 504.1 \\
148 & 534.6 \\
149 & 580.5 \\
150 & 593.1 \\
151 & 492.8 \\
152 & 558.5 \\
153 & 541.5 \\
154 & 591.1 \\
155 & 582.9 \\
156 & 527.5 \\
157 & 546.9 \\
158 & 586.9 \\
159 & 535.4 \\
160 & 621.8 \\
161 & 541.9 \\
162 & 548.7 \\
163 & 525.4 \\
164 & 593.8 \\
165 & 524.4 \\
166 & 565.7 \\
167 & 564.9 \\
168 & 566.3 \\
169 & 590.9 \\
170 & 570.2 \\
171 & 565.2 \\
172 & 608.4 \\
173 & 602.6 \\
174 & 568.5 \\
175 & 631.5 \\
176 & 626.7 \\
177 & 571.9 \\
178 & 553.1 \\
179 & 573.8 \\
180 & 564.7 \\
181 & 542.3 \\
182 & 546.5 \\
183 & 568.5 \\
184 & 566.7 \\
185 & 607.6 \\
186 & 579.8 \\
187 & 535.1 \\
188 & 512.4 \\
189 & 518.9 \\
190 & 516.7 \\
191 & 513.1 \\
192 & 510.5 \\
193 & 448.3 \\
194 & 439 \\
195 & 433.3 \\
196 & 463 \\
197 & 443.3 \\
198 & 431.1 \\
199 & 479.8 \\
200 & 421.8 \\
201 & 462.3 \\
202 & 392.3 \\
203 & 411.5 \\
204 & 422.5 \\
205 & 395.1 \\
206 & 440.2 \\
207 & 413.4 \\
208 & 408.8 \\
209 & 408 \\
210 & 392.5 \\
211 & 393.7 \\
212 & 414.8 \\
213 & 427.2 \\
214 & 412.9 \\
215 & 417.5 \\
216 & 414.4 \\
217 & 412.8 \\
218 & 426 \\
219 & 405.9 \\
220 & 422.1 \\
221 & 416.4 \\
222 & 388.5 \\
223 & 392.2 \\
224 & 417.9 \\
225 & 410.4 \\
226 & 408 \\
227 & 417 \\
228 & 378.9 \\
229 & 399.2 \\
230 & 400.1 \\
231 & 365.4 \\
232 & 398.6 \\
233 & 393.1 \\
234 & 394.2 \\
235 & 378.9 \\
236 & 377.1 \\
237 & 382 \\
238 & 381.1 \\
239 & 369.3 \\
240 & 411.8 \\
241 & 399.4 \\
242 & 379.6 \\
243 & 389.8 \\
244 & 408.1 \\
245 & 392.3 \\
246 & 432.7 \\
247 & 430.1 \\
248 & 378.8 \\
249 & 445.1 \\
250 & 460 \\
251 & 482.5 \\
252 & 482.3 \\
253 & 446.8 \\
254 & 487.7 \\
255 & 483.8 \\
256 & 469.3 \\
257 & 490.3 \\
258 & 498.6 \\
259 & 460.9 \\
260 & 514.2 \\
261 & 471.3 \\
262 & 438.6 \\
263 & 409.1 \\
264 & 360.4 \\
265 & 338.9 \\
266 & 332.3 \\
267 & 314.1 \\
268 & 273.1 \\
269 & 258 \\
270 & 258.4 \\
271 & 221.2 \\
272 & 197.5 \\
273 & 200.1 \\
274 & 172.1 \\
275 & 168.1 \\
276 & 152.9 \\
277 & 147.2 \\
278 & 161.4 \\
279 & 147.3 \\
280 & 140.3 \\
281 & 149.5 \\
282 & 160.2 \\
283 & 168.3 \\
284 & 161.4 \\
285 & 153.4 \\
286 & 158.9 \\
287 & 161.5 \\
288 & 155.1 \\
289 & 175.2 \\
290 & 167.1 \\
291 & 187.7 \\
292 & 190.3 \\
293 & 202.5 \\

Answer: 0.143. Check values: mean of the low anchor 519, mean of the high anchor 385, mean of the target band 413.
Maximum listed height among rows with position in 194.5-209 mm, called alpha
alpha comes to 479.8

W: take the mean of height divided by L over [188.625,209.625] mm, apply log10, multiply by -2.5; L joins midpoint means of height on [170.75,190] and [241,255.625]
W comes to 0.19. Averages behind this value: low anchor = 569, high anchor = 435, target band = 446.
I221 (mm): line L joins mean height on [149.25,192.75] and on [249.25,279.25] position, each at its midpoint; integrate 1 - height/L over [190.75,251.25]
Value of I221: 3.85 mm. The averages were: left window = 561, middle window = 415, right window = 346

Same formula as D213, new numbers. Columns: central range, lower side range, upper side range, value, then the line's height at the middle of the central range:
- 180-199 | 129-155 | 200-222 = -0.12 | 458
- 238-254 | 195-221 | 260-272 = -0.16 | 365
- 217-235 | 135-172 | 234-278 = 0.06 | 424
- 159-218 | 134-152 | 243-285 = -0.07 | 469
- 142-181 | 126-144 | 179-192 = -0.02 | 553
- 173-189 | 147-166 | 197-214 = -0.17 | 488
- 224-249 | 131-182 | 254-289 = -0.10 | 363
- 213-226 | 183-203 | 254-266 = 0.15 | 471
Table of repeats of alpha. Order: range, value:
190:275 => 516.7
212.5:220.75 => 427.2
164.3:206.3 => 631.5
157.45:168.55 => 621.8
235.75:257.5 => 490.3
